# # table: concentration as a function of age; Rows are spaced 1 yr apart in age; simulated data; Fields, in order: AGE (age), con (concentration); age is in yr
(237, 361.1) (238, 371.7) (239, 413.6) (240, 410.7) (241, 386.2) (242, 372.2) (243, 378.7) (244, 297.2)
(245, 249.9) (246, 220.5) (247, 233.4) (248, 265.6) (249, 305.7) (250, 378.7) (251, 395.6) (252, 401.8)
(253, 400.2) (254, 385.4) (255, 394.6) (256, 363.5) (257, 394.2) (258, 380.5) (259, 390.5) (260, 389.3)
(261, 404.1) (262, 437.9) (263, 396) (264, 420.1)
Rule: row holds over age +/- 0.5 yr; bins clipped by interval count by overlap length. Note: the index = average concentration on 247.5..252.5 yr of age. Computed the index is 349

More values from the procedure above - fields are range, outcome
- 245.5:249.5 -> 256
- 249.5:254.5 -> 392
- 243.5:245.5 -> 274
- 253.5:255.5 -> 390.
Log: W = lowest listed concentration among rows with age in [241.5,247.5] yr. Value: 220.5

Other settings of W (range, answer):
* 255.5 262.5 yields 363.5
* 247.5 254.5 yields 265.6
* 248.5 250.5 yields 305.7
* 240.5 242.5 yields 372.2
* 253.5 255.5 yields 385.4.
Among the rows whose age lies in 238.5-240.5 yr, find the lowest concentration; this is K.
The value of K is 410.7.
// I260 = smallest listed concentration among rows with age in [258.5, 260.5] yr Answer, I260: 389.3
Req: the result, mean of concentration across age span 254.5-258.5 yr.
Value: 383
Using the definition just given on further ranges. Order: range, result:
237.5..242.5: 391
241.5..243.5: 375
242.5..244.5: 338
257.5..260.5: 387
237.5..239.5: 393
